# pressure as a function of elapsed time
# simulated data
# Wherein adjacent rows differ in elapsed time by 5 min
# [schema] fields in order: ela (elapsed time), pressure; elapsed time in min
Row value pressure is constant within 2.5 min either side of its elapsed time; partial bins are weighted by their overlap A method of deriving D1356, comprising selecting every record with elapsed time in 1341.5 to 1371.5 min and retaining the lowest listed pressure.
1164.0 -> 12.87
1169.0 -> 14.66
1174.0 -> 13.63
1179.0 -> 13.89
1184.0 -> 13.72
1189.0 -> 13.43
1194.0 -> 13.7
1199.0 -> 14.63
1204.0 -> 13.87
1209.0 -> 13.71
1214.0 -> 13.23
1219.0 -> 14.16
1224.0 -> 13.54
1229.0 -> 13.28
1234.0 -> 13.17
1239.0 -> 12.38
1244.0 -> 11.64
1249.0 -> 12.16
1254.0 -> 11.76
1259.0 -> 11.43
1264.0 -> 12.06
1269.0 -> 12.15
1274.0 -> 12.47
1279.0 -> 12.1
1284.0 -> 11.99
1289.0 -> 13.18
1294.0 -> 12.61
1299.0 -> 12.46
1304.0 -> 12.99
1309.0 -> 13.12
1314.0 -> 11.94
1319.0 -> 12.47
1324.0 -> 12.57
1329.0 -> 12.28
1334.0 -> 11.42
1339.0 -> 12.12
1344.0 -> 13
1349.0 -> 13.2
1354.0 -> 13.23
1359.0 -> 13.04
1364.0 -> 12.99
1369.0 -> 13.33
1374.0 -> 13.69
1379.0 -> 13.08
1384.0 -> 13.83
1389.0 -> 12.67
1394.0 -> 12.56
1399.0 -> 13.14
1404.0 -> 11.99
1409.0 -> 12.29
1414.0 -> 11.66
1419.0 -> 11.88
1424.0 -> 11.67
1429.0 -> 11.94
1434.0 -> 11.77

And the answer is 12.99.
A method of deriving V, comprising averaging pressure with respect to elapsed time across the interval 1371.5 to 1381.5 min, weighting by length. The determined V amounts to 13.4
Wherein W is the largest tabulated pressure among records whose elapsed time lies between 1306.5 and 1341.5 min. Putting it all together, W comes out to 13.12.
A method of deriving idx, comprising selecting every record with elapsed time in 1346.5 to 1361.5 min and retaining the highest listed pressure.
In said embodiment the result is 13.23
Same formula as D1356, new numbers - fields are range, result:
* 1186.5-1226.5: 13.23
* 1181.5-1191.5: 13.43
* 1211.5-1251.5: 11.64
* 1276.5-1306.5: 11.99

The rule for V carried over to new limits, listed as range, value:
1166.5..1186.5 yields 14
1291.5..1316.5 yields 12.6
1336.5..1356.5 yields 12.9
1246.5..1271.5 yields 11.9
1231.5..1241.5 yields 12.8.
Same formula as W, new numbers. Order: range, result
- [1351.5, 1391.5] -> 13.83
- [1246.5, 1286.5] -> 12.47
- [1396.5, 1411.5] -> 13.14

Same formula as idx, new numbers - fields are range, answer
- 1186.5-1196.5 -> 13.7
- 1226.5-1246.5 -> 13.28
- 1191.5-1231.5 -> 14.63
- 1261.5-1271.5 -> 12.15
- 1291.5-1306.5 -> 12.99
